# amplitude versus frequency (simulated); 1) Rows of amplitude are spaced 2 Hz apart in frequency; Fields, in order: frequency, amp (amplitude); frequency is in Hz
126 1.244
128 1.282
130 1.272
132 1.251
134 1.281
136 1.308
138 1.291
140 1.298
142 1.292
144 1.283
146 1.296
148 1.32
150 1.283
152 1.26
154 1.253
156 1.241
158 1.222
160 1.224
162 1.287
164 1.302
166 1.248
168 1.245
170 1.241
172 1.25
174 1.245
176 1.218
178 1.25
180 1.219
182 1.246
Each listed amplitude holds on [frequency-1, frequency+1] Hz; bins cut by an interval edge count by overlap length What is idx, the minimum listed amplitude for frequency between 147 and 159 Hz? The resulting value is 1.222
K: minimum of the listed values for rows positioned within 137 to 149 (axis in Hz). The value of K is 1.283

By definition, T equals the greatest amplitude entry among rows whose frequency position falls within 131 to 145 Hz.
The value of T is 1.308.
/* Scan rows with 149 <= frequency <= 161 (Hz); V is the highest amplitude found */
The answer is 1.283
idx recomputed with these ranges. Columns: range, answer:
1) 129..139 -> 1.251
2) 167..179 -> 1.218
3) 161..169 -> 1.245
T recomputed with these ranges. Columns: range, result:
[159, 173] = 1.302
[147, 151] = 1.32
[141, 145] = 1.292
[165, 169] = 1.248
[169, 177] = 1.25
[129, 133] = 1.272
